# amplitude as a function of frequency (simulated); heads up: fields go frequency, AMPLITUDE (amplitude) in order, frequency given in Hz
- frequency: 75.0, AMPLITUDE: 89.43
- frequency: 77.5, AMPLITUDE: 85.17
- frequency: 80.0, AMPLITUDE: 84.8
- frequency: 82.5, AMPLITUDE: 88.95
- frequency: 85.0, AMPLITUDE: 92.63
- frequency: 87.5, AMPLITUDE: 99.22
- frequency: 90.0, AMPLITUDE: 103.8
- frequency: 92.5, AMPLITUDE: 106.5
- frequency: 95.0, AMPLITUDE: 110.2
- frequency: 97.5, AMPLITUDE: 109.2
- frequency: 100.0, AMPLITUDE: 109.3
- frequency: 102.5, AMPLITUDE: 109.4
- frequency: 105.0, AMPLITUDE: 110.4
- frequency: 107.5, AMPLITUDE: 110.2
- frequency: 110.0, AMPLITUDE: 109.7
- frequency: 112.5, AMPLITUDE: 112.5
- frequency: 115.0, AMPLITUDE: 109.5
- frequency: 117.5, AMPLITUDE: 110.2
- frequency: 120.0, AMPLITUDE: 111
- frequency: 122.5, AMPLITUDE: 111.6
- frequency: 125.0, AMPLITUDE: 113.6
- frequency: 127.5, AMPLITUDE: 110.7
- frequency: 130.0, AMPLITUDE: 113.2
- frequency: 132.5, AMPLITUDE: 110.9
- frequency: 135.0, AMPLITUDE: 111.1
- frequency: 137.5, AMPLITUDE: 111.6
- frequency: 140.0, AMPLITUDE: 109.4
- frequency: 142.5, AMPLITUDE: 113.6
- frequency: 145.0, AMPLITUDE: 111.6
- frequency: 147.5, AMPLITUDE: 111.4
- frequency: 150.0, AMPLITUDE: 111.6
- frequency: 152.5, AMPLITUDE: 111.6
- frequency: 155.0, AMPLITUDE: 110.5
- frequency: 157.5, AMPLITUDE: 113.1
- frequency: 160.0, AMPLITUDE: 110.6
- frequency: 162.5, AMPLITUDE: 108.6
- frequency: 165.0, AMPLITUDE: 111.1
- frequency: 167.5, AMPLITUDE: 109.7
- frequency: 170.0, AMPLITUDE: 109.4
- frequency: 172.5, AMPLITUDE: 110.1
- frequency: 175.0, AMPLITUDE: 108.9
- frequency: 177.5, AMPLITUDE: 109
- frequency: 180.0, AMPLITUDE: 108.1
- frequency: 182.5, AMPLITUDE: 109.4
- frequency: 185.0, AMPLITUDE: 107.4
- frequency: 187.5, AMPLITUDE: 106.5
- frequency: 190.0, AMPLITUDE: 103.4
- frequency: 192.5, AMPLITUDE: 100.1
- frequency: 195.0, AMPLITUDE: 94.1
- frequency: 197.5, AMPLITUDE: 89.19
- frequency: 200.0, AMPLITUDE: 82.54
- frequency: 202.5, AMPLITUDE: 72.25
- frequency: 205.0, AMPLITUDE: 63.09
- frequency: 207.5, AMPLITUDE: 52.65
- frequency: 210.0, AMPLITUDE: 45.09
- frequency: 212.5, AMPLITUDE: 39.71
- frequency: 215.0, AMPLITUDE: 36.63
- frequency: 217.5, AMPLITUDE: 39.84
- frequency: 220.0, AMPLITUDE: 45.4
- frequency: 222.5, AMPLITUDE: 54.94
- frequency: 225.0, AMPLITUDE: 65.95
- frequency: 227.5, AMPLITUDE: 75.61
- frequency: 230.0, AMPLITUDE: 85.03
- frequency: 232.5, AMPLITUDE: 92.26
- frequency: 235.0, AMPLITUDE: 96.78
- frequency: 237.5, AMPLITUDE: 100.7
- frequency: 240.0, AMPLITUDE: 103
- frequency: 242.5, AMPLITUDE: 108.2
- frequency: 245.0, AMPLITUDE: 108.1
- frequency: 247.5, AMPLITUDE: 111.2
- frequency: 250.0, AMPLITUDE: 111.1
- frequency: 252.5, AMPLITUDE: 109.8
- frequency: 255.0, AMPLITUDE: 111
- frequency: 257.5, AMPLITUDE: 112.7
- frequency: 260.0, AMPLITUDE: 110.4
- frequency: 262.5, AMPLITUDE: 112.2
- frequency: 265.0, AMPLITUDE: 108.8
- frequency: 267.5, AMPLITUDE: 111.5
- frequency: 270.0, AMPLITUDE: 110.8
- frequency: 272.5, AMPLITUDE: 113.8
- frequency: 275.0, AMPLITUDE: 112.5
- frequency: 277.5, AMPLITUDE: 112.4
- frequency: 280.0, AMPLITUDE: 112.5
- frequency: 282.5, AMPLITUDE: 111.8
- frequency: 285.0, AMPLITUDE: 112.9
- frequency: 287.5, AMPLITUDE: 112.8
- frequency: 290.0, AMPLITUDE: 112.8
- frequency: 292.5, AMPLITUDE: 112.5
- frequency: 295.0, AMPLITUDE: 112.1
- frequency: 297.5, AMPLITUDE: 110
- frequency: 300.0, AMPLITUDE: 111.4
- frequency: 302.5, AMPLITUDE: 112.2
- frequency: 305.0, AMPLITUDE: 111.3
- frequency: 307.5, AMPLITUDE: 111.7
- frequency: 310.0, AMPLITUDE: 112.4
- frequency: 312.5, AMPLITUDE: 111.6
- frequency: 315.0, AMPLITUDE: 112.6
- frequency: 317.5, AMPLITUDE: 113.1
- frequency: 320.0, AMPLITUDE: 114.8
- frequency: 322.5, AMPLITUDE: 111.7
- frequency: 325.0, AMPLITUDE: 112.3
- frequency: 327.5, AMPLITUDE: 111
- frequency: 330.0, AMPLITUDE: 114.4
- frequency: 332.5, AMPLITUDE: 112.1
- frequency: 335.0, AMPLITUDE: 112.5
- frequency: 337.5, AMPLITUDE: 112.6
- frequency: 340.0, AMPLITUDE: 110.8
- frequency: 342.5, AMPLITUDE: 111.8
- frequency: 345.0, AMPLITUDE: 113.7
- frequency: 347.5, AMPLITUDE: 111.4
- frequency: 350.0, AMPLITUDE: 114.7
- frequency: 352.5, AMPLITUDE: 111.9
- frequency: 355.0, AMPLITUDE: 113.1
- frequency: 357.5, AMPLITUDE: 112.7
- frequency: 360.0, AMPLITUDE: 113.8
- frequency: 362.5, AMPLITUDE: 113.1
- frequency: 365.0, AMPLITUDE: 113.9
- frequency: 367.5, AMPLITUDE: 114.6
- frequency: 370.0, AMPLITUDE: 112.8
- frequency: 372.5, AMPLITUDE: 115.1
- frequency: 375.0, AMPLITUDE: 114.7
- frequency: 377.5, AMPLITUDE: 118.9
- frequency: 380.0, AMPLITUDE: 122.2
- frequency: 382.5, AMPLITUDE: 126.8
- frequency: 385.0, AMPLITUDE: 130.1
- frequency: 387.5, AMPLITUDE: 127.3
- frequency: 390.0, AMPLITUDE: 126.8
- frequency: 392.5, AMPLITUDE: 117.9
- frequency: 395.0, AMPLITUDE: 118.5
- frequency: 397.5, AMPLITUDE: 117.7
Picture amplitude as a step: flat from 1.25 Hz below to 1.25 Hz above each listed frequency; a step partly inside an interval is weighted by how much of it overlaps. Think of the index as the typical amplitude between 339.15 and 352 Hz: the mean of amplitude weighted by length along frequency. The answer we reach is 112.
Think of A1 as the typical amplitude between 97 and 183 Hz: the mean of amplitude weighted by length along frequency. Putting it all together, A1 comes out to 111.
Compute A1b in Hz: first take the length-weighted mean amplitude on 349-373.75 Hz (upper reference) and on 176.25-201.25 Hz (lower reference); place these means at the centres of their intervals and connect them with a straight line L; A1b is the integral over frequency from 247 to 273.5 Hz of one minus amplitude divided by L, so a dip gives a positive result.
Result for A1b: -1.25 Hz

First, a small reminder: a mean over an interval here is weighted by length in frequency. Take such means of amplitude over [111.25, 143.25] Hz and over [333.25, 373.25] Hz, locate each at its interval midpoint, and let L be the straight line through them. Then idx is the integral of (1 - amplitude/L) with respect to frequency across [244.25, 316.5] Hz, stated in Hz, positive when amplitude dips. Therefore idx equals 0.5 Hz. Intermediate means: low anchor 111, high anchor 113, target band 112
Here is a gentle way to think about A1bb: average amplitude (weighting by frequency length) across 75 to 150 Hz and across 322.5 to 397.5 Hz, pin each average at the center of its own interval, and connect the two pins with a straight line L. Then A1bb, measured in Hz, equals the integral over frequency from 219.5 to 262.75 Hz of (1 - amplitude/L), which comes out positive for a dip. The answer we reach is 6.1 Hz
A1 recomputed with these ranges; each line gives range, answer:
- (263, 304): 112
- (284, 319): 112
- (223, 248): 93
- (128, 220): 95.7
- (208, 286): 92.5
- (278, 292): 113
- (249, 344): 112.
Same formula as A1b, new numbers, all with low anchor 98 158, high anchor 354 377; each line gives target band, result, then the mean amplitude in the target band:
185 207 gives 4.6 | 88.7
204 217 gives 7.6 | 46.7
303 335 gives 0.3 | 112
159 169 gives 0.1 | 110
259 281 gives 0.2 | 112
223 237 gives 3.7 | 82.6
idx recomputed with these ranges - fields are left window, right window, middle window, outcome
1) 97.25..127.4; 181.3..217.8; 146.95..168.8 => -4.2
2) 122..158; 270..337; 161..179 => 0.4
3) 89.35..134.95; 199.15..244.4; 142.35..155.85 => -2.1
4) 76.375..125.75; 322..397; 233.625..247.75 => 0.9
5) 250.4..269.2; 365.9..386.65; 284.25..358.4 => 2.0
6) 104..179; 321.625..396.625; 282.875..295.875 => 0.2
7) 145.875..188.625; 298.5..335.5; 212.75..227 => 7.9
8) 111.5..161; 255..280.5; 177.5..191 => 0.5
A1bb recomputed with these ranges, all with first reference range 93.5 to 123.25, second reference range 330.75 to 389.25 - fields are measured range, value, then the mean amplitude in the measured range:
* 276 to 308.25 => 0.6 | 112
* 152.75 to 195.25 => 1.4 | 108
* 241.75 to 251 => 0.3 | 110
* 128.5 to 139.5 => -0.1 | 112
